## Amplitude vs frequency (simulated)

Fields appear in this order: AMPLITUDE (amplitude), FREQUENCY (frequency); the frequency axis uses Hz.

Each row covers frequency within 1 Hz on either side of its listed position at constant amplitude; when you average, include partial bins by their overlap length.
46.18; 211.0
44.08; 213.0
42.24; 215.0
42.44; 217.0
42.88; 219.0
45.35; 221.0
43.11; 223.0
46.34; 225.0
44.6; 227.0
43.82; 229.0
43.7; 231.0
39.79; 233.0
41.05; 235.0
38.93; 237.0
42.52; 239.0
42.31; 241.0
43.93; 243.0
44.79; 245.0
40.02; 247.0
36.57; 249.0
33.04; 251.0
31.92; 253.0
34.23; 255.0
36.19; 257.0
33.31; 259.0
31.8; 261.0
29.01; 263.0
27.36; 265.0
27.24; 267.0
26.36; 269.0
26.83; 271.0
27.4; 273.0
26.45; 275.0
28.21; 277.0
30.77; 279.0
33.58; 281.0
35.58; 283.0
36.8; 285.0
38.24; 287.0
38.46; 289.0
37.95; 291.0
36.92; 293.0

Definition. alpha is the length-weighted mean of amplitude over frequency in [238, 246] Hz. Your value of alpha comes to 43.4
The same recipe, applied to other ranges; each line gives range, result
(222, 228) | 44.7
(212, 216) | 43.2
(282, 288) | 36.9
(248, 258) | 34.4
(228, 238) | 41.5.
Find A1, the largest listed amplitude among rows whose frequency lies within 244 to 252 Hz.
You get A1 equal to 44.79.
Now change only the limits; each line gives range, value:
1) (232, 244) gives 43.93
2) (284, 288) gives 38.24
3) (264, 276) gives 27.4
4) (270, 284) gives 35.58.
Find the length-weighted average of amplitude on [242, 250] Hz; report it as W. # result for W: 41.3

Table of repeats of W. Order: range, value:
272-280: 28.2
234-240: 40.8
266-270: 26.8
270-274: 27.1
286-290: 38.4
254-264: 32.9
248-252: 34.8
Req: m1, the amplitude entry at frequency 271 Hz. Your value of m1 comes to 26.83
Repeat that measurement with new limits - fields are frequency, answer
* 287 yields 38.24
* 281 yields 33.58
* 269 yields 26.36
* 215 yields 42.24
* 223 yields 43.11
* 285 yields 36.8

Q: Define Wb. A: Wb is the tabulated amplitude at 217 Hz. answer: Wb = 42.44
